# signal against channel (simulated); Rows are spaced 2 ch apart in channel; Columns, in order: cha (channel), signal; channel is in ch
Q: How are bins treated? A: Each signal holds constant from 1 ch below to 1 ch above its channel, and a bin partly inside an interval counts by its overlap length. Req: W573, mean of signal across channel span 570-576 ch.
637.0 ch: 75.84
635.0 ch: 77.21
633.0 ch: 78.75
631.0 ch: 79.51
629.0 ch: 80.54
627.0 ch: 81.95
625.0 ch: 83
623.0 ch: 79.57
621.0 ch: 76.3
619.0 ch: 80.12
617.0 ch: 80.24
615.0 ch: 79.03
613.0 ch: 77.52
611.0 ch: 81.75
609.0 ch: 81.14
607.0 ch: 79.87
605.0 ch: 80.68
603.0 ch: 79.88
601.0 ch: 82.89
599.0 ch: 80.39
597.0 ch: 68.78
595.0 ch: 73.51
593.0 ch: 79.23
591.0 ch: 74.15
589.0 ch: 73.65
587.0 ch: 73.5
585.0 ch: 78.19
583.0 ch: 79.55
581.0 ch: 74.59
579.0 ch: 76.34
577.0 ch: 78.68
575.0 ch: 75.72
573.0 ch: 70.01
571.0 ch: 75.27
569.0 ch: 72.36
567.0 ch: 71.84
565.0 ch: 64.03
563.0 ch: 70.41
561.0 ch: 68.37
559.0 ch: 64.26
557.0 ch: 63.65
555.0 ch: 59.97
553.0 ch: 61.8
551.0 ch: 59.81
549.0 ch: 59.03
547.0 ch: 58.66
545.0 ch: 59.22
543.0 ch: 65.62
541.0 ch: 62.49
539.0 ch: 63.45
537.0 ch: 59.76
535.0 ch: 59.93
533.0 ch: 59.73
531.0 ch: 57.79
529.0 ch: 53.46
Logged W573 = 73.7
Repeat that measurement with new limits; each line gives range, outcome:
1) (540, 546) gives 62.4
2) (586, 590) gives 73.6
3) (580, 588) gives 76.5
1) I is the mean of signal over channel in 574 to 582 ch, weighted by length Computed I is 76.3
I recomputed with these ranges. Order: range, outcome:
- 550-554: 60.8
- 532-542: 61.1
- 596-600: 74.6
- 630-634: 79.1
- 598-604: 81.1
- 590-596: 75.6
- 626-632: 80.7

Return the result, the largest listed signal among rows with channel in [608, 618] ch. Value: 81.75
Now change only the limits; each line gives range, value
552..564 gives 70.41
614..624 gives 80.24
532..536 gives 59.93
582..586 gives 79.55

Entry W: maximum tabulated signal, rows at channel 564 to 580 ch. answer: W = 78.68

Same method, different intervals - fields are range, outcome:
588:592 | 74.15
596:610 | 82.89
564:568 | 71.84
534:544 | 65.62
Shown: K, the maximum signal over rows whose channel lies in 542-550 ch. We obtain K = 65.62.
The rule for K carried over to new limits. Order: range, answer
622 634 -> 83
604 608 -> 80.68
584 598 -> 79.23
